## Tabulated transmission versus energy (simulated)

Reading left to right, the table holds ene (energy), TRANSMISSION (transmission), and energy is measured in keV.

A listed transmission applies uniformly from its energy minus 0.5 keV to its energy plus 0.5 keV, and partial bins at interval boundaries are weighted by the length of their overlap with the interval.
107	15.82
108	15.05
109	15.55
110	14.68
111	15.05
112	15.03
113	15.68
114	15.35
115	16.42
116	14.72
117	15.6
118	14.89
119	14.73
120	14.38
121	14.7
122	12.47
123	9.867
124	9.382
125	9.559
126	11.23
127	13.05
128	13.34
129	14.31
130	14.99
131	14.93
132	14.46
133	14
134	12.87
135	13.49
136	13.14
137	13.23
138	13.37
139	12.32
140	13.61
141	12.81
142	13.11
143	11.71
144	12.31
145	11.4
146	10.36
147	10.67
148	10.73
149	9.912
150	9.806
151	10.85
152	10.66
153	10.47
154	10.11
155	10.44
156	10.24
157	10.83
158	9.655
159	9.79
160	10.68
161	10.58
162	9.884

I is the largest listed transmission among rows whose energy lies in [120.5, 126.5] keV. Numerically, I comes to 14.7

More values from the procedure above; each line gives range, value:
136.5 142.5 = 13.61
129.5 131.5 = 14.99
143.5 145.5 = 12.31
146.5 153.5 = 10.85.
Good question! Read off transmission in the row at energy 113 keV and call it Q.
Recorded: 15.68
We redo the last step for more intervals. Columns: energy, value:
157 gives 10.83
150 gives 9.806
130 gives 14.99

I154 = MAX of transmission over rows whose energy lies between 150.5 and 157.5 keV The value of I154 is 10.85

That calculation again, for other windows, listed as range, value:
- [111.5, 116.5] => 16.42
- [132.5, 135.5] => 14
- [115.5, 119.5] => 15.6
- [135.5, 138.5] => 13.37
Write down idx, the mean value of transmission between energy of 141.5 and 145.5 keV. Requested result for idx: 12.1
